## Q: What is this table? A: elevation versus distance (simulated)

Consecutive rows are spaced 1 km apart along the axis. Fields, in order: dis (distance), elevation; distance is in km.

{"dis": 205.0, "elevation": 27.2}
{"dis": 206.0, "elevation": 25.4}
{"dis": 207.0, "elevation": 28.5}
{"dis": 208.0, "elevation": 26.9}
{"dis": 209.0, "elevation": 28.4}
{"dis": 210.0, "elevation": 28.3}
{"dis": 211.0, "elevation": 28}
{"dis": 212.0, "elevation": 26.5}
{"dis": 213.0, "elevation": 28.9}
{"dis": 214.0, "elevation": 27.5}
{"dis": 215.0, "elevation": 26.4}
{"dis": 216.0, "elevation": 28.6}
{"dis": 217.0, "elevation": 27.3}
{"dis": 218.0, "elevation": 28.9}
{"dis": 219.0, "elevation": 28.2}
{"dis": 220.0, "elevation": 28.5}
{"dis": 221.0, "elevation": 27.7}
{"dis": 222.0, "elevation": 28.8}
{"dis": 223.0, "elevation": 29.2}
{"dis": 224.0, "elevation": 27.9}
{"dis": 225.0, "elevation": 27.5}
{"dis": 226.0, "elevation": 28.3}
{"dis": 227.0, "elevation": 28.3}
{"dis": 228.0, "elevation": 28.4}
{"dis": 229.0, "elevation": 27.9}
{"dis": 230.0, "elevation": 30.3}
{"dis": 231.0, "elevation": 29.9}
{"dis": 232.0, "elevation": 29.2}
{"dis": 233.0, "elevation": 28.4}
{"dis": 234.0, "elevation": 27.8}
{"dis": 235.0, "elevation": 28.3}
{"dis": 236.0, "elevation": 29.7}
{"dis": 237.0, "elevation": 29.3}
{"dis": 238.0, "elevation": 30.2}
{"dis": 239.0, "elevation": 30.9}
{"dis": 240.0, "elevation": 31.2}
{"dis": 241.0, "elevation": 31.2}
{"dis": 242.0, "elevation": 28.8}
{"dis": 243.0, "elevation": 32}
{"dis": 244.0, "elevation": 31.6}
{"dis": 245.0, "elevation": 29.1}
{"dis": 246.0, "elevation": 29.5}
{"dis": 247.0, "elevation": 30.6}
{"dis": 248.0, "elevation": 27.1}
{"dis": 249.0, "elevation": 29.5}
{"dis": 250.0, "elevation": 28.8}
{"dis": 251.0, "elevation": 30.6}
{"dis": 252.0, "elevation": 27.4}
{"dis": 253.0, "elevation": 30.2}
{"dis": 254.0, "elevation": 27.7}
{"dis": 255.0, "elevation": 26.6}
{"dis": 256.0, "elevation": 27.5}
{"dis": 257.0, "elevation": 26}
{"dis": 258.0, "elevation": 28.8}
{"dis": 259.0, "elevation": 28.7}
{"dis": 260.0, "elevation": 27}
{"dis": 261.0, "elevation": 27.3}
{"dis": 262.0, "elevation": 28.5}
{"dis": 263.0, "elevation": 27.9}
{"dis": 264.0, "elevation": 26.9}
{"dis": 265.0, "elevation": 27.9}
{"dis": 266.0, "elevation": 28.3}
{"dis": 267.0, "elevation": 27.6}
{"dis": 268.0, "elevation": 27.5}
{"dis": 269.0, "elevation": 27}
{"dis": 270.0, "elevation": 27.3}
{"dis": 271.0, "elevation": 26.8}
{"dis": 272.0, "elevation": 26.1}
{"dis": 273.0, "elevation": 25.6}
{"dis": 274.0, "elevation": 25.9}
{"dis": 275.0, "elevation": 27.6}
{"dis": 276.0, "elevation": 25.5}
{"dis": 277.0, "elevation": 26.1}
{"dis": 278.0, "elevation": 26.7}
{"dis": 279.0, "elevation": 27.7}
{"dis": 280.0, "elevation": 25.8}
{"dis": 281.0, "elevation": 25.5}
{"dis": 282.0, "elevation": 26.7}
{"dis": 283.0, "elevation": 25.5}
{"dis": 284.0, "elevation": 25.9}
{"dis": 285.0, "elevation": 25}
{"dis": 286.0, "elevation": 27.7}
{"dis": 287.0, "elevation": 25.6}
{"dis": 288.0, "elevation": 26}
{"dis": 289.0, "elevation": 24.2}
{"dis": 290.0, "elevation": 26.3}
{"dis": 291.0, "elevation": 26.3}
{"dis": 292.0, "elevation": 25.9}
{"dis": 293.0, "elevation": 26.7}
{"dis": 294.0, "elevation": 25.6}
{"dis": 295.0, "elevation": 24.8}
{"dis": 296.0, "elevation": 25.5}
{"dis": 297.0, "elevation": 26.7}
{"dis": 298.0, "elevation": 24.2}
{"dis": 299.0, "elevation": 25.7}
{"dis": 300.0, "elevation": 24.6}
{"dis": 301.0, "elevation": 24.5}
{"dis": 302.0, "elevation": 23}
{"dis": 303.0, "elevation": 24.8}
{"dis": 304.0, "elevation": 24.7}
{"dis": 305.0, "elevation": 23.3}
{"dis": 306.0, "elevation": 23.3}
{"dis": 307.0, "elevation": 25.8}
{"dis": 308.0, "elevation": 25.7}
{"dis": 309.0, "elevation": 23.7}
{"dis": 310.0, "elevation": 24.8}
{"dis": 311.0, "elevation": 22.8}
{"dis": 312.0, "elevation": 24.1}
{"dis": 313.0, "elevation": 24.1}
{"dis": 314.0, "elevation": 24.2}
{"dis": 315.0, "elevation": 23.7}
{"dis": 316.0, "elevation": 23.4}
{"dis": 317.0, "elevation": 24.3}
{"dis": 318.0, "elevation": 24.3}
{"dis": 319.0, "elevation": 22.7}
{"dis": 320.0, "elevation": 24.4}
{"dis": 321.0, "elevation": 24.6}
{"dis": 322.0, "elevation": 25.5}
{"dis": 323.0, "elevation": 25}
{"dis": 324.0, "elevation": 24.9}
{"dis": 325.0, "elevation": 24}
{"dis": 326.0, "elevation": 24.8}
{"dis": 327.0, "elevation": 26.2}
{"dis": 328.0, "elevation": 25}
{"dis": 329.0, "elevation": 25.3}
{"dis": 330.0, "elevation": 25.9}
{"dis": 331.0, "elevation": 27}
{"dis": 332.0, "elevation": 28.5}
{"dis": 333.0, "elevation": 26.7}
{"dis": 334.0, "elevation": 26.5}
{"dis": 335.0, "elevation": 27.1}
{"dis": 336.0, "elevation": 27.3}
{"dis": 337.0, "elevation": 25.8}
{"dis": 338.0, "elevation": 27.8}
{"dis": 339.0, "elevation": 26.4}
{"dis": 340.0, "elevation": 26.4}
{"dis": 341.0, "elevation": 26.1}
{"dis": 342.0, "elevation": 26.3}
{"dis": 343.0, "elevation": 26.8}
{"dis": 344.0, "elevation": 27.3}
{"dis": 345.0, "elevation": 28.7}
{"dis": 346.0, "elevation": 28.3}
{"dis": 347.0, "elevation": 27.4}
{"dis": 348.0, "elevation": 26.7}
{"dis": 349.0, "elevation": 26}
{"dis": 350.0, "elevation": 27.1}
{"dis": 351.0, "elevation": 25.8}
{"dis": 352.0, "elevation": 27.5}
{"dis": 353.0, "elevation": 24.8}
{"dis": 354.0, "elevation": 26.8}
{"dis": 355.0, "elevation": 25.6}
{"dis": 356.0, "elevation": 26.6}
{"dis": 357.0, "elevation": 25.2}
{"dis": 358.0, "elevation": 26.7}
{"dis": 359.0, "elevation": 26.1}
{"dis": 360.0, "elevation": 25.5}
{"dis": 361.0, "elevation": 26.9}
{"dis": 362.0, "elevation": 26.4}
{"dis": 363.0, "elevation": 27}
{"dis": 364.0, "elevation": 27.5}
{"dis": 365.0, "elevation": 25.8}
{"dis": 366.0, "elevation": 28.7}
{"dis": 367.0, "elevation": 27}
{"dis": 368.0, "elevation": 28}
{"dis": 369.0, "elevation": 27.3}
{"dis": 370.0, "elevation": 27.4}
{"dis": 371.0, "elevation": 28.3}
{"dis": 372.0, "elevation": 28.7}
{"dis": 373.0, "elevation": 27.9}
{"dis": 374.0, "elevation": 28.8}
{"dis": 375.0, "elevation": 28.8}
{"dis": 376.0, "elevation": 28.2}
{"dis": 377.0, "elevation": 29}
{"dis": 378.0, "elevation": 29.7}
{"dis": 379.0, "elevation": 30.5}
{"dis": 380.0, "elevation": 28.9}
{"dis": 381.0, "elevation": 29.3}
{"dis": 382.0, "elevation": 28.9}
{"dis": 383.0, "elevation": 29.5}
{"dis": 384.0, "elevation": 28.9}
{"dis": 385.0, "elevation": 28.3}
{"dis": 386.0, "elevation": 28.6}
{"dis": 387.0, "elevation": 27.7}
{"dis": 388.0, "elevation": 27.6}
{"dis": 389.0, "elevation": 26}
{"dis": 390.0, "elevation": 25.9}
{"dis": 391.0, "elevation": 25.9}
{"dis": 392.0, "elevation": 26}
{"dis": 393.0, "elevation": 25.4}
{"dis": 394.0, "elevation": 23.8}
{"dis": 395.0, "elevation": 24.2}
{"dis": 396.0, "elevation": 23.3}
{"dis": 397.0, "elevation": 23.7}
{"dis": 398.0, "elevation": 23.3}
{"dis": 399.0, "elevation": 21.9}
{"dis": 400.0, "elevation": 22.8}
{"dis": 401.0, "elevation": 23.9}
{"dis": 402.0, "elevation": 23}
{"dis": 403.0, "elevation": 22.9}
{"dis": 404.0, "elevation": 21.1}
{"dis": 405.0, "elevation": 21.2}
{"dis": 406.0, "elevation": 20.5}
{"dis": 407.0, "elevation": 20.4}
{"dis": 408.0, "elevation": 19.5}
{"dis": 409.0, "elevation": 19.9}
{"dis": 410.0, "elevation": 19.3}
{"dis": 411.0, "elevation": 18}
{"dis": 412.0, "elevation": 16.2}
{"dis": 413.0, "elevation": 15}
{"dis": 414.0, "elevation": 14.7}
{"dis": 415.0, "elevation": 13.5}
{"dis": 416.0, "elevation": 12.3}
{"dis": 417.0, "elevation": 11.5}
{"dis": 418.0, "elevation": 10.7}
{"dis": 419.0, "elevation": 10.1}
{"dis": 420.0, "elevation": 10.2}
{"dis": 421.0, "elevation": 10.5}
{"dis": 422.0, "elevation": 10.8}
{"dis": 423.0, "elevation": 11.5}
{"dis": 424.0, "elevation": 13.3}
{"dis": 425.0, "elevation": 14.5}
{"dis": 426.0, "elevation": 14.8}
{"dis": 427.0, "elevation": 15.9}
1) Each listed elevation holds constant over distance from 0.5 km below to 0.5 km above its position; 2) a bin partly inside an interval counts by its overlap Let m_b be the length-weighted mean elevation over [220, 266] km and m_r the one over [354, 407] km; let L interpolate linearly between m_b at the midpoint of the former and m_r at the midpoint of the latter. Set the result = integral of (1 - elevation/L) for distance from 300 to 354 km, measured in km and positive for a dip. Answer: 3.5 km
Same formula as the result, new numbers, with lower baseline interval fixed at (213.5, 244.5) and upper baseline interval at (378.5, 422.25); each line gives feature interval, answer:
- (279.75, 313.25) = 1.2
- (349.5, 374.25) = -4.0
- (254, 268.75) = 0.0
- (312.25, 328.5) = 0.4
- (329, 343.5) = -1.4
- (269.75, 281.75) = 0.3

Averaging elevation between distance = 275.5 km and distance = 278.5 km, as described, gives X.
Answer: 26.1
